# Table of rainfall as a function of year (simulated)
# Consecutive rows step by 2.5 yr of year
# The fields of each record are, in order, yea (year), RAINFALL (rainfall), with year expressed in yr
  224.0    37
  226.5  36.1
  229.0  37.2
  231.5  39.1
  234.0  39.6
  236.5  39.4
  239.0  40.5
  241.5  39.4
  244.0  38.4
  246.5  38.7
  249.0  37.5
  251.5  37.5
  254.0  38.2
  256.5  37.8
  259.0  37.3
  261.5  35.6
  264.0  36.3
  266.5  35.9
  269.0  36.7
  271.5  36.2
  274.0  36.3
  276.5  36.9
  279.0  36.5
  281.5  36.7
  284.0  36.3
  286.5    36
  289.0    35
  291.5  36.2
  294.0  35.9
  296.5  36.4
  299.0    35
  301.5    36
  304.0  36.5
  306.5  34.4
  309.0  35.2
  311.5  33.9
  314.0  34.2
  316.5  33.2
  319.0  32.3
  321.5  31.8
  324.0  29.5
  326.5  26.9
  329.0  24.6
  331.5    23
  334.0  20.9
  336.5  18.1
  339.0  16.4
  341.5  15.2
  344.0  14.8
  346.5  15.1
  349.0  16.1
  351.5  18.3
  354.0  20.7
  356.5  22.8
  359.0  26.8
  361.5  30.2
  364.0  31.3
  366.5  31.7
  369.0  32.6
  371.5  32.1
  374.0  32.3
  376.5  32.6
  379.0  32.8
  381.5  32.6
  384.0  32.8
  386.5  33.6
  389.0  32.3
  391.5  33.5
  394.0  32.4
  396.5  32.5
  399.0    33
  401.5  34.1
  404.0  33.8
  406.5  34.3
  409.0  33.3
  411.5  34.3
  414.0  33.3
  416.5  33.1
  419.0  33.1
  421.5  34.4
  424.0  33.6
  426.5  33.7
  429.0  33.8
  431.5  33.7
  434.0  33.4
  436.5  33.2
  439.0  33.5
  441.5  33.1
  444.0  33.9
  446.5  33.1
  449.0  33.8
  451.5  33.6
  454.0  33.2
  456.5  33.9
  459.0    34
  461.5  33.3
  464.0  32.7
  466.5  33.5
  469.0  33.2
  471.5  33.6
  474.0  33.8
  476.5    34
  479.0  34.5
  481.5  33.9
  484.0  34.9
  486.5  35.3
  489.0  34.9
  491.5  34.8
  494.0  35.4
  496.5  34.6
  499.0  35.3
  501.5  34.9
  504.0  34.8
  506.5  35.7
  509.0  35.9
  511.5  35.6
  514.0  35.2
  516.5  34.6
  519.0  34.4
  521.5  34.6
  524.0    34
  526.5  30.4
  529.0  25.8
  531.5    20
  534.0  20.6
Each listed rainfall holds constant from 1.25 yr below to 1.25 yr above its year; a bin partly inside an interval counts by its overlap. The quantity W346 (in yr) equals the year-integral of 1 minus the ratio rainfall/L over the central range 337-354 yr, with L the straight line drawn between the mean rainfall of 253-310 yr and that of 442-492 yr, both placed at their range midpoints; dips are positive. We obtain 9.1 yr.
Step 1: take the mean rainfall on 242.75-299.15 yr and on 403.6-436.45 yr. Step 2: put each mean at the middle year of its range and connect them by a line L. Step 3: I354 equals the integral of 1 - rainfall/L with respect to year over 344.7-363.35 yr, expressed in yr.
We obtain 7.2 yr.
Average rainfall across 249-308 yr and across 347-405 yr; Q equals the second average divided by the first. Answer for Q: 0.82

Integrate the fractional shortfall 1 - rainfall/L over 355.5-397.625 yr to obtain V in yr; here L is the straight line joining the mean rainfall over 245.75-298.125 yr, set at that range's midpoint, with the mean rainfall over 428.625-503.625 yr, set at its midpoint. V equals 4.4 yr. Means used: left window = 36.6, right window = 34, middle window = 31.5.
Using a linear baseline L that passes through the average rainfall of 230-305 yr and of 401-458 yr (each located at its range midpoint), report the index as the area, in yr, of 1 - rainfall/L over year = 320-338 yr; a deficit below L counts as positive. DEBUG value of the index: 5.5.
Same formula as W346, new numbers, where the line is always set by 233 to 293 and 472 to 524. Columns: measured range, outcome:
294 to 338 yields 7.2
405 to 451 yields 2.5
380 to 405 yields 2.0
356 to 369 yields 2.5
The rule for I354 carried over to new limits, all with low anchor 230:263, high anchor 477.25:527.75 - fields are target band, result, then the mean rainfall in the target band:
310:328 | 2.74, 31.6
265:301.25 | 1.62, 36.1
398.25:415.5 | 1.11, 33.7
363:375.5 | 1.56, 32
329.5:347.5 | 9.27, 18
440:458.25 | 0.99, 33.5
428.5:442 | 0.83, 33.4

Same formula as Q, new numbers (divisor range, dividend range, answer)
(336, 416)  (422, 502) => 1.19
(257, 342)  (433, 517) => 1.05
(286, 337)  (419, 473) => 1.05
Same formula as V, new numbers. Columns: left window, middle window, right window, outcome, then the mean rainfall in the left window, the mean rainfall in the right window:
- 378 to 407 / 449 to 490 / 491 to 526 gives 0.5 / 33.1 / 34.9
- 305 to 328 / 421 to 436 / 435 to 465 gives -0.2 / 32.3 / 33.4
